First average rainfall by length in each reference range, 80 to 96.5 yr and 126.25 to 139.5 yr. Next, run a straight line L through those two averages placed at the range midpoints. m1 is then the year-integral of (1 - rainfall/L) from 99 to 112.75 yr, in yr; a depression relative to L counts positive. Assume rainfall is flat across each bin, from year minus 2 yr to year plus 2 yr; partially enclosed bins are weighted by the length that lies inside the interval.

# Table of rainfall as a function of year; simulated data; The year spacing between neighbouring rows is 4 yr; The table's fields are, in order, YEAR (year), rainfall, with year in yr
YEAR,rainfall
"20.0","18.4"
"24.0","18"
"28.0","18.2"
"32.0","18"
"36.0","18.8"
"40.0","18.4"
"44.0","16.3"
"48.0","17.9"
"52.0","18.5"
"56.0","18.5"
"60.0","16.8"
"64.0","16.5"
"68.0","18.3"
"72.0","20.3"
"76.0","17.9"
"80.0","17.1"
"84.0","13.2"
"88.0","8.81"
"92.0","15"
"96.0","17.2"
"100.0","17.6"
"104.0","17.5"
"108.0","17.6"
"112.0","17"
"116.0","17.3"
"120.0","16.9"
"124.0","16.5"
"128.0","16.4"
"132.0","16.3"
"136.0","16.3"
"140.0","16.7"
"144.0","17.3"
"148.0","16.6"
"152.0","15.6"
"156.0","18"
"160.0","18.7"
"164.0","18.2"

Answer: -2.55 yr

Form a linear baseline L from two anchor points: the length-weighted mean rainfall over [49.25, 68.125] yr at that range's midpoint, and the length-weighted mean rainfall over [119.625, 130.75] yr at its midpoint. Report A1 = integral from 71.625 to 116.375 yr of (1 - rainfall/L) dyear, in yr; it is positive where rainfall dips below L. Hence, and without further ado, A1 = 2.3 yr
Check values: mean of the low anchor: 17.7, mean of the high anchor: 16.5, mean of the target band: 16.2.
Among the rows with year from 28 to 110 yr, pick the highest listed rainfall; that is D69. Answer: 20.3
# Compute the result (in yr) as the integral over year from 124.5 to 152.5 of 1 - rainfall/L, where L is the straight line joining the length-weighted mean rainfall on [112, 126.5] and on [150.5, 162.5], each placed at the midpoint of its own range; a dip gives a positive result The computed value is 1.18 yr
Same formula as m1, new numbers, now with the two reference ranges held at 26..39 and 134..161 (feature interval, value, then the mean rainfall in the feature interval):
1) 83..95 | 3.39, 12.7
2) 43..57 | 0.21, 17.9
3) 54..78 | -0.15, 18.1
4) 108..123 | 0.22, 17.1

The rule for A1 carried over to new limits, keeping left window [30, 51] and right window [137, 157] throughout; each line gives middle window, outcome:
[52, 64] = 0.1 yr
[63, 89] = 1.9 yr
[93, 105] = 0.0 yr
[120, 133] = 0.4 yr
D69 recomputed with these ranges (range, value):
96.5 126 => 17.6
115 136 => 17.3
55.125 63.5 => 18.5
